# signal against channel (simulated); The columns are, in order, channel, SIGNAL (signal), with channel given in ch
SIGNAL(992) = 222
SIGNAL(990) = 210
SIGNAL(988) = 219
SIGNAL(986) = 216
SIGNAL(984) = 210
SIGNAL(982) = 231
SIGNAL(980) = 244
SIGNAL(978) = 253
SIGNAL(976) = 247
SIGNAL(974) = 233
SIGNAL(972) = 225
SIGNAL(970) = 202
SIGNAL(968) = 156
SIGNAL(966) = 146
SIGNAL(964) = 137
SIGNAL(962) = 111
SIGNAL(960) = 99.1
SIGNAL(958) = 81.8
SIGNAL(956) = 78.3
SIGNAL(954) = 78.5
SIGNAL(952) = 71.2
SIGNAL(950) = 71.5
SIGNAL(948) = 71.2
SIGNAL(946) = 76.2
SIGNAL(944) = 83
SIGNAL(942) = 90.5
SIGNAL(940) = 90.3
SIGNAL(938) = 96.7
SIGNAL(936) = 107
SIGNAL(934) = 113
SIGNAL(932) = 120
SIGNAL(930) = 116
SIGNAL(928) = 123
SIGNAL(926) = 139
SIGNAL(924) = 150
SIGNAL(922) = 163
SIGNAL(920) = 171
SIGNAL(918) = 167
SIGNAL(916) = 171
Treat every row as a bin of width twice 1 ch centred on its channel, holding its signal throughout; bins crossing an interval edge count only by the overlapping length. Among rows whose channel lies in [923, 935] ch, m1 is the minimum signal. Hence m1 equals 113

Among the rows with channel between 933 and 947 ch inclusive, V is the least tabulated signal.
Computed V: 76.2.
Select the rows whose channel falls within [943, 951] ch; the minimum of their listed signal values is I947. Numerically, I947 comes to 71.2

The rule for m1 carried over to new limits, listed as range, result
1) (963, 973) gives 137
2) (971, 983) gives 225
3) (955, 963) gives 78.3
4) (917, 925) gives 150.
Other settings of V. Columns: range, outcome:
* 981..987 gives 210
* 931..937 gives 107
